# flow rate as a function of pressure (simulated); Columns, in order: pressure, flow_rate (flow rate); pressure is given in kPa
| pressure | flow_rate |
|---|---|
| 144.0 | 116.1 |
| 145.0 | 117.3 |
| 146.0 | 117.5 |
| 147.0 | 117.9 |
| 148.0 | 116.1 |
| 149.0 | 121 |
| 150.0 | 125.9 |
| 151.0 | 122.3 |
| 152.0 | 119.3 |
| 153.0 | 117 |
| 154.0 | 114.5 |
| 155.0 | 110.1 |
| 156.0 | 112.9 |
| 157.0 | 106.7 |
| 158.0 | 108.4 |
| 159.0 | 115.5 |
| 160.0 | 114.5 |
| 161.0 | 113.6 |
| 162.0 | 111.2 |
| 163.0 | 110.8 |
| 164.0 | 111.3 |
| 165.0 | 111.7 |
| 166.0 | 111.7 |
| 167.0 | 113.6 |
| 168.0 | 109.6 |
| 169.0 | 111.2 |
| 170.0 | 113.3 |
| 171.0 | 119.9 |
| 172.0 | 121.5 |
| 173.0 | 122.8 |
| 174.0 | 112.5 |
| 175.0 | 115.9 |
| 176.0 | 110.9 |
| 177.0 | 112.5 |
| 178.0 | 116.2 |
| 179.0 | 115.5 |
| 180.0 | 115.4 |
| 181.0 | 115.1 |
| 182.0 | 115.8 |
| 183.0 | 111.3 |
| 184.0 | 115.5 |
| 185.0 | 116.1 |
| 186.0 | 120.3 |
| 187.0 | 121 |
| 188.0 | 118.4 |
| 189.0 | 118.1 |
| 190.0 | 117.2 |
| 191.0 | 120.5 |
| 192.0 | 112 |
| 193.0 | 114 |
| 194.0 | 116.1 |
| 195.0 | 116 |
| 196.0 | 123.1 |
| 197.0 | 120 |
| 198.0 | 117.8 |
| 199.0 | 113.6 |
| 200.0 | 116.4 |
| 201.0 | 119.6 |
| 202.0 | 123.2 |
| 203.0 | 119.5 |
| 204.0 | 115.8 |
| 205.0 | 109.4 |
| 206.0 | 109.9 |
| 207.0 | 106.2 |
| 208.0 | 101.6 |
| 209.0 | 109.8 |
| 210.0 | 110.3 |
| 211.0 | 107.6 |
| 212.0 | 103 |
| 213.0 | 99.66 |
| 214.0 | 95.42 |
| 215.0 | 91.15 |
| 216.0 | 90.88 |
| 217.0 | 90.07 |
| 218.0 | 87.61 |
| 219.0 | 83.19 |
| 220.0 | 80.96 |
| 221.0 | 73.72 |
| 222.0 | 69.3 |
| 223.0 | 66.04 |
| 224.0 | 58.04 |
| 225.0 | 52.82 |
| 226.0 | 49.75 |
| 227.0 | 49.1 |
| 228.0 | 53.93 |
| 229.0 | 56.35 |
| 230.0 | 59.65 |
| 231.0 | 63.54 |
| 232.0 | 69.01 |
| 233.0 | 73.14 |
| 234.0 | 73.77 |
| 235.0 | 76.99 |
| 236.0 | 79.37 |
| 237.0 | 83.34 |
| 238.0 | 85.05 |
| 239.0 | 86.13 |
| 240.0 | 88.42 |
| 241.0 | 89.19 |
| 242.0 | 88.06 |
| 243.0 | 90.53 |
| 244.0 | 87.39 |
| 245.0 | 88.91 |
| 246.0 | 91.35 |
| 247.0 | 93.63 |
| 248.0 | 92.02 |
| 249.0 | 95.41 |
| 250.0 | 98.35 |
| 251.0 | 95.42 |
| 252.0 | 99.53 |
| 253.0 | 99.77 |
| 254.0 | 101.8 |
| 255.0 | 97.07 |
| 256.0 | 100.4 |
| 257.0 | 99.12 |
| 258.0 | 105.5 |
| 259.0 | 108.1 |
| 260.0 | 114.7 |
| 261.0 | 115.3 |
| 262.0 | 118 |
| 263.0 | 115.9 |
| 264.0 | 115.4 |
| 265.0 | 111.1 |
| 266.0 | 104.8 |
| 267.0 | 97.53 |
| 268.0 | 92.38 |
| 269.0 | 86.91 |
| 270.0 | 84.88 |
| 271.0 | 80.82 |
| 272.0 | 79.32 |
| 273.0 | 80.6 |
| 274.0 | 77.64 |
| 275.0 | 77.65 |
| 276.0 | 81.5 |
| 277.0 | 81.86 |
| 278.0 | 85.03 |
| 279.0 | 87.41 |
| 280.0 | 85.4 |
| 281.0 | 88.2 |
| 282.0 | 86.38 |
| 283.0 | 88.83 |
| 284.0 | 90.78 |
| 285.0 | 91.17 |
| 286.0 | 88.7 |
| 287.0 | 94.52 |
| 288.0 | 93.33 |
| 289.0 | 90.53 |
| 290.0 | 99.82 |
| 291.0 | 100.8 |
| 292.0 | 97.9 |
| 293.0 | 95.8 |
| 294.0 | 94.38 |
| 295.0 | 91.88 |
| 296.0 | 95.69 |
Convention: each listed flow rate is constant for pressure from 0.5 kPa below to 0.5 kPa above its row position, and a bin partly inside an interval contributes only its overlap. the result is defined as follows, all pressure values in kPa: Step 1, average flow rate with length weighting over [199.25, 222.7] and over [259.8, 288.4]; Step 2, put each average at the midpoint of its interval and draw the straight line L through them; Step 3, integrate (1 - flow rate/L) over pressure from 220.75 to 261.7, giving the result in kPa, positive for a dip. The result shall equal 5.4 kPa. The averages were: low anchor 100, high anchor 92.7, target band 83.6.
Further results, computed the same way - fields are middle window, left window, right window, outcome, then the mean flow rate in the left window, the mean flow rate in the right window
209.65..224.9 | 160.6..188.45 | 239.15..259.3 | 2.6 kPa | 115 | 95.2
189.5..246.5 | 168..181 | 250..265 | 9.7 kPa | 115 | 106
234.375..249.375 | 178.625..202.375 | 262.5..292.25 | 2.1 kPa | 117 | 91.2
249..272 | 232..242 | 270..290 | -4.8 kPa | 81.4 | 86.1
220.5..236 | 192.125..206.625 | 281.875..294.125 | 6.5 kPa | 117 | 93.5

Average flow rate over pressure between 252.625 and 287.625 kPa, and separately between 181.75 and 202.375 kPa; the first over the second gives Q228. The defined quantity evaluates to 0.81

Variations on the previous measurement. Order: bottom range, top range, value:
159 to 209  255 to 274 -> 0.87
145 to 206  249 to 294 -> 0.82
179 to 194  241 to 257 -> 0.81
